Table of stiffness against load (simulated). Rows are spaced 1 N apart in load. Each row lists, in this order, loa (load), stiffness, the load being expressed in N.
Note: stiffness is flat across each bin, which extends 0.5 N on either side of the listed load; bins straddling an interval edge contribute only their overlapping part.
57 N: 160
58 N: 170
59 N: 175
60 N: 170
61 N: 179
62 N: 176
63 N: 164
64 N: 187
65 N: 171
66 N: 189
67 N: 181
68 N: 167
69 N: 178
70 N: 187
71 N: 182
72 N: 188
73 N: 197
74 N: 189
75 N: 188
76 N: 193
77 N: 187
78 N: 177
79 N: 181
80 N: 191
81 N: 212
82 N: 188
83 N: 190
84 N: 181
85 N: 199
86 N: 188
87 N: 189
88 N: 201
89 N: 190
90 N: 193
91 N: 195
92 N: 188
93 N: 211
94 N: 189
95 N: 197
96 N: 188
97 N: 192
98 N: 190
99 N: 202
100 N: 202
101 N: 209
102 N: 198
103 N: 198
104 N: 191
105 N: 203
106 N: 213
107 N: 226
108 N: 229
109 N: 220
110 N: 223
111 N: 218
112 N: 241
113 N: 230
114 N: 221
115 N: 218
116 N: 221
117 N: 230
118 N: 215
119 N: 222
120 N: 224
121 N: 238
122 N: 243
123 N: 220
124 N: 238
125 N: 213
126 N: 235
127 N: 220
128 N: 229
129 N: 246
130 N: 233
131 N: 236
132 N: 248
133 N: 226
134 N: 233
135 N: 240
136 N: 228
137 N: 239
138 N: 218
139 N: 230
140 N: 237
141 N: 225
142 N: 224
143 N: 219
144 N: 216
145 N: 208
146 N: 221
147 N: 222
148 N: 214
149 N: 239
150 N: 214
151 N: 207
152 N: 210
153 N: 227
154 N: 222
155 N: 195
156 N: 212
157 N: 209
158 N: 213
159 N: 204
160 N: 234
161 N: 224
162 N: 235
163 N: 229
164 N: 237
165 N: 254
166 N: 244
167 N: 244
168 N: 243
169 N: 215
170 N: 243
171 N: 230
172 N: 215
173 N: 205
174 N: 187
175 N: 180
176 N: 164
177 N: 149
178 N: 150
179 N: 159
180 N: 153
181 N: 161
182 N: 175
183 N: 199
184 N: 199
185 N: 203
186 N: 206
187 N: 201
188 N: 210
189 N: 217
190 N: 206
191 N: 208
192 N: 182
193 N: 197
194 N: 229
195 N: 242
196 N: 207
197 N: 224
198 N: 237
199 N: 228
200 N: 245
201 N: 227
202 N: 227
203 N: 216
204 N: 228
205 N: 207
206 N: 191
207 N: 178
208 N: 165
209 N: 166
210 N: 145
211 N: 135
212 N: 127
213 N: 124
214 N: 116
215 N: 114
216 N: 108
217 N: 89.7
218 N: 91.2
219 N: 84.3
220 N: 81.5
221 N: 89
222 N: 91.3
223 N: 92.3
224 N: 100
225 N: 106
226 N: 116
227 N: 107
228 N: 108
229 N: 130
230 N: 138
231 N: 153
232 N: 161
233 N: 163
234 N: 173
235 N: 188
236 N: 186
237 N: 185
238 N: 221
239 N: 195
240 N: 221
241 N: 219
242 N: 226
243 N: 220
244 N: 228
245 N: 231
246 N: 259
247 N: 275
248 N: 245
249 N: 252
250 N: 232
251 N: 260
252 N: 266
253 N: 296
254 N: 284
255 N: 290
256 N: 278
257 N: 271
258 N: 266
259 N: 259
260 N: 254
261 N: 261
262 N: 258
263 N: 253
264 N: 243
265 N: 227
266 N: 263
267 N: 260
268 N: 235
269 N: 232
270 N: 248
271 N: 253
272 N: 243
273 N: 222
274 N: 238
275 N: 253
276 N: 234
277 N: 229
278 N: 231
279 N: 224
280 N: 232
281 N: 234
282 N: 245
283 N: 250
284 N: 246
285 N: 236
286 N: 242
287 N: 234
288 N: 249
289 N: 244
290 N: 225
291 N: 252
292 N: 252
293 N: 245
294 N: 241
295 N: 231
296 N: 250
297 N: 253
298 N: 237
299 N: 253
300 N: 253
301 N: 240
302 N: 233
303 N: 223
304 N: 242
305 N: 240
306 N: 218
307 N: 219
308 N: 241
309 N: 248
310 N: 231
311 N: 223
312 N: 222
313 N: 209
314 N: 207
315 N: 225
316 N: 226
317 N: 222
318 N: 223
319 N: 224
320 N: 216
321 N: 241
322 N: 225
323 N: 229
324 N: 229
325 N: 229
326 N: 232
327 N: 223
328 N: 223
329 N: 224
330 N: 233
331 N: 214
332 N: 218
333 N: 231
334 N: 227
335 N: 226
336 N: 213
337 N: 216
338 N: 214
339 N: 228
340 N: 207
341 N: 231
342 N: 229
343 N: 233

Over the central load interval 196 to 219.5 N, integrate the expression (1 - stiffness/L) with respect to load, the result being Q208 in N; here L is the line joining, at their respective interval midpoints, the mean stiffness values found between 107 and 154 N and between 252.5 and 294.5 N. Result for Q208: 6.8 N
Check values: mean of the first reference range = 226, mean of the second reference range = 248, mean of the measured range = 169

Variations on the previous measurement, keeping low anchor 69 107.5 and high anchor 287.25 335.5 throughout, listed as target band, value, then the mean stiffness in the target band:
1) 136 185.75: -1.3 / 211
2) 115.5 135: -2.9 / 230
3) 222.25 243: 5.6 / 160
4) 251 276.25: -3.6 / 256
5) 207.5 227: 9.3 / 113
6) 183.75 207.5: -0.1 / 213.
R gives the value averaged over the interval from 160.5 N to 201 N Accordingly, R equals 209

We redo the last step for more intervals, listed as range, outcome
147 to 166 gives 222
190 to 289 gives 205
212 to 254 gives 170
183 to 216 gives 193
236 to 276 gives 246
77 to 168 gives 216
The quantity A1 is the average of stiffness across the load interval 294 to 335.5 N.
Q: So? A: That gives 230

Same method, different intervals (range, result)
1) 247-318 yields 243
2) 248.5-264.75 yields 263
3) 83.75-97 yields 193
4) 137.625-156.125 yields 219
